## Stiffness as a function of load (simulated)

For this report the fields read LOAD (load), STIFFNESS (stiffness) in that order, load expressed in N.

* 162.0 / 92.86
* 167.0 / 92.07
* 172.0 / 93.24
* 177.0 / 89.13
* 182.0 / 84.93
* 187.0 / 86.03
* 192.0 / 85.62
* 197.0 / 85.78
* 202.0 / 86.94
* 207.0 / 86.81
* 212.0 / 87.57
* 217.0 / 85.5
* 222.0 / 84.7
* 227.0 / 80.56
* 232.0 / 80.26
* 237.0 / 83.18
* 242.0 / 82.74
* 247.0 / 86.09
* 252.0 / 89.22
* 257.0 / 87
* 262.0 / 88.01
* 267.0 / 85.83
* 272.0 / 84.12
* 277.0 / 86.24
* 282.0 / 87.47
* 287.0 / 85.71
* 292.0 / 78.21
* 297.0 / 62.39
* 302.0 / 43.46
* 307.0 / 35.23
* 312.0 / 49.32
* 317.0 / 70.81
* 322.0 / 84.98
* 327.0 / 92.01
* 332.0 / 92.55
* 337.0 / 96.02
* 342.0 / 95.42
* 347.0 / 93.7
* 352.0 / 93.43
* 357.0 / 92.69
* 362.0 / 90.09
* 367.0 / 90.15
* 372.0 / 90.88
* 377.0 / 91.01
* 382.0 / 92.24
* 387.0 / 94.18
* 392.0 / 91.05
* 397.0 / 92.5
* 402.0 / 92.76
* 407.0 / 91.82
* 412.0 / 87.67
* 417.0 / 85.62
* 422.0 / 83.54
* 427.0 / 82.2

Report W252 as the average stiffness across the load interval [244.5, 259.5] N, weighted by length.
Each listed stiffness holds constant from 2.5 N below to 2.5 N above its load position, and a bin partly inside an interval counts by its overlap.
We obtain 87.4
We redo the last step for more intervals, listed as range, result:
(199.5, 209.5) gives 86.9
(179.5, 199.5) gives 85.6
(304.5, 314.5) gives 42.3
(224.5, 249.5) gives 82.6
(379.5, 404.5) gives 92.5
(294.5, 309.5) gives 47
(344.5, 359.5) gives 93.3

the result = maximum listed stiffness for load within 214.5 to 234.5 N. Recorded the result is 85.5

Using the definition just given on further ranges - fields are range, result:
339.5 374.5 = 95.42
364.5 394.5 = 94.18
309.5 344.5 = 96.02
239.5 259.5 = 89.22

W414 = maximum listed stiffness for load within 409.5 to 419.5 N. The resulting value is 87.67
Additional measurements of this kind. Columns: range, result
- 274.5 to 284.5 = 87.47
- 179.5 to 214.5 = 87.57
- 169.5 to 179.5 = 93.24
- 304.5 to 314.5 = 49.32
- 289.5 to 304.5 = 78.21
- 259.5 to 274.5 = 88.01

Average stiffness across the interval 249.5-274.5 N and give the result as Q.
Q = 86.8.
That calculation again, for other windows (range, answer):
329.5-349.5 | 94.4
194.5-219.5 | 86.5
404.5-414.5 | 89.7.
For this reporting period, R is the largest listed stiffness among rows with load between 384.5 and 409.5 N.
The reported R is 94.18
